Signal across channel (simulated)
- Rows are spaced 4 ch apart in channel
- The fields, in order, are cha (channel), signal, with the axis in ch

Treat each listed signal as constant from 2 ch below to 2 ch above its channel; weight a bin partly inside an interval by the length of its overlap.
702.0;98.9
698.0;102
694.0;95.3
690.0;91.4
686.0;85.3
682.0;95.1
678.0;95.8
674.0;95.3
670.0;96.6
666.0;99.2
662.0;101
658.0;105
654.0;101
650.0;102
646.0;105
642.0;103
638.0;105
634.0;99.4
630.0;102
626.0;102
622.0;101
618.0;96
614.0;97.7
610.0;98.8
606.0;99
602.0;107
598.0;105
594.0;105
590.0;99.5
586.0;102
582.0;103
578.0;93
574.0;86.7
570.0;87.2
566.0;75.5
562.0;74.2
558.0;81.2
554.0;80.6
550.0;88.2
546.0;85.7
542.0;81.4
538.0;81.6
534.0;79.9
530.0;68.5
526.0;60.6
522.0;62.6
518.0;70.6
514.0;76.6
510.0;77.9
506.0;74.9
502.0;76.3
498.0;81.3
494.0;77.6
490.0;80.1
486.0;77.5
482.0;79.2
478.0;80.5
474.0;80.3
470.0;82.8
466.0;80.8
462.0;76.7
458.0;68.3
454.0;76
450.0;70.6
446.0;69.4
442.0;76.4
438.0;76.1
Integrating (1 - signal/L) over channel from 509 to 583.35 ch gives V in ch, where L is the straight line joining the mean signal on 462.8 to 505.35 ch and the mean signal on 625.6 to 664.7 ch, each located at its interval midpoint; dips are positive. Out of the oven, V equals 7.5 ch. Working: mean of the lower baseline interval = 79.4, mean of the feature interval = 79.6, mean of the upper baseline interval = 103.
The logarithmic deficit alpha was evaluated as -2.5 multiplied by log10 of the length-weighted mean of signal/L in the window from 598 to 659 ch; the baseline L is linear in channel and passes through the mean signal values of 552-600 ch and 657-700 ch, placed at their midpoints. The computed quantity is -0.09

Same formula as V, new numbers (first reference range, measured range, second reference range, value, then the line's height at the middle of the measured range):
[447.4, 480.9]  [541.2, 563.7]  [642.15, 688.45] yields 1.1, 86.4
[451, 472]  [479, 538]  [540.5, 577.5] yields 3.4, 79.6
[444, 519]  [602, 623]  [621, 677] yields -0.7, 95.8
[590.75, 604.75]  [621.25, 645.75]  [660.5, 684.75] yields -0.3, 101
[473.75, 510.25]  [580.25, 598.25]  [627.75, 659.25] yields -1.6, 94.1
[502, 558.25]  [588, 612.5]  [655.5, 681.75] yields -4.1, 87.6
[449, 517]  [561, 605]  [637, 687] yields -2.5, 89.7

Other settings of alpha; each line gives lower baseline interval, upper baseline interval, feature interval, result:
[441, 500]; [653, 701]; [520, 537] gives 0.20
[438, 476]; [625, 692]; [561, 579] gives 0.07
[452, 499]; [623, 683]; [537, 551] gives 0.04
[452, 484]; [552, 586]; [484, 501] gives 0.01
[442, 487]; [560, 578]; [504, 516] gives 0.04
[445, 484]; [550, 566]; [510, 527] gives 0.13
